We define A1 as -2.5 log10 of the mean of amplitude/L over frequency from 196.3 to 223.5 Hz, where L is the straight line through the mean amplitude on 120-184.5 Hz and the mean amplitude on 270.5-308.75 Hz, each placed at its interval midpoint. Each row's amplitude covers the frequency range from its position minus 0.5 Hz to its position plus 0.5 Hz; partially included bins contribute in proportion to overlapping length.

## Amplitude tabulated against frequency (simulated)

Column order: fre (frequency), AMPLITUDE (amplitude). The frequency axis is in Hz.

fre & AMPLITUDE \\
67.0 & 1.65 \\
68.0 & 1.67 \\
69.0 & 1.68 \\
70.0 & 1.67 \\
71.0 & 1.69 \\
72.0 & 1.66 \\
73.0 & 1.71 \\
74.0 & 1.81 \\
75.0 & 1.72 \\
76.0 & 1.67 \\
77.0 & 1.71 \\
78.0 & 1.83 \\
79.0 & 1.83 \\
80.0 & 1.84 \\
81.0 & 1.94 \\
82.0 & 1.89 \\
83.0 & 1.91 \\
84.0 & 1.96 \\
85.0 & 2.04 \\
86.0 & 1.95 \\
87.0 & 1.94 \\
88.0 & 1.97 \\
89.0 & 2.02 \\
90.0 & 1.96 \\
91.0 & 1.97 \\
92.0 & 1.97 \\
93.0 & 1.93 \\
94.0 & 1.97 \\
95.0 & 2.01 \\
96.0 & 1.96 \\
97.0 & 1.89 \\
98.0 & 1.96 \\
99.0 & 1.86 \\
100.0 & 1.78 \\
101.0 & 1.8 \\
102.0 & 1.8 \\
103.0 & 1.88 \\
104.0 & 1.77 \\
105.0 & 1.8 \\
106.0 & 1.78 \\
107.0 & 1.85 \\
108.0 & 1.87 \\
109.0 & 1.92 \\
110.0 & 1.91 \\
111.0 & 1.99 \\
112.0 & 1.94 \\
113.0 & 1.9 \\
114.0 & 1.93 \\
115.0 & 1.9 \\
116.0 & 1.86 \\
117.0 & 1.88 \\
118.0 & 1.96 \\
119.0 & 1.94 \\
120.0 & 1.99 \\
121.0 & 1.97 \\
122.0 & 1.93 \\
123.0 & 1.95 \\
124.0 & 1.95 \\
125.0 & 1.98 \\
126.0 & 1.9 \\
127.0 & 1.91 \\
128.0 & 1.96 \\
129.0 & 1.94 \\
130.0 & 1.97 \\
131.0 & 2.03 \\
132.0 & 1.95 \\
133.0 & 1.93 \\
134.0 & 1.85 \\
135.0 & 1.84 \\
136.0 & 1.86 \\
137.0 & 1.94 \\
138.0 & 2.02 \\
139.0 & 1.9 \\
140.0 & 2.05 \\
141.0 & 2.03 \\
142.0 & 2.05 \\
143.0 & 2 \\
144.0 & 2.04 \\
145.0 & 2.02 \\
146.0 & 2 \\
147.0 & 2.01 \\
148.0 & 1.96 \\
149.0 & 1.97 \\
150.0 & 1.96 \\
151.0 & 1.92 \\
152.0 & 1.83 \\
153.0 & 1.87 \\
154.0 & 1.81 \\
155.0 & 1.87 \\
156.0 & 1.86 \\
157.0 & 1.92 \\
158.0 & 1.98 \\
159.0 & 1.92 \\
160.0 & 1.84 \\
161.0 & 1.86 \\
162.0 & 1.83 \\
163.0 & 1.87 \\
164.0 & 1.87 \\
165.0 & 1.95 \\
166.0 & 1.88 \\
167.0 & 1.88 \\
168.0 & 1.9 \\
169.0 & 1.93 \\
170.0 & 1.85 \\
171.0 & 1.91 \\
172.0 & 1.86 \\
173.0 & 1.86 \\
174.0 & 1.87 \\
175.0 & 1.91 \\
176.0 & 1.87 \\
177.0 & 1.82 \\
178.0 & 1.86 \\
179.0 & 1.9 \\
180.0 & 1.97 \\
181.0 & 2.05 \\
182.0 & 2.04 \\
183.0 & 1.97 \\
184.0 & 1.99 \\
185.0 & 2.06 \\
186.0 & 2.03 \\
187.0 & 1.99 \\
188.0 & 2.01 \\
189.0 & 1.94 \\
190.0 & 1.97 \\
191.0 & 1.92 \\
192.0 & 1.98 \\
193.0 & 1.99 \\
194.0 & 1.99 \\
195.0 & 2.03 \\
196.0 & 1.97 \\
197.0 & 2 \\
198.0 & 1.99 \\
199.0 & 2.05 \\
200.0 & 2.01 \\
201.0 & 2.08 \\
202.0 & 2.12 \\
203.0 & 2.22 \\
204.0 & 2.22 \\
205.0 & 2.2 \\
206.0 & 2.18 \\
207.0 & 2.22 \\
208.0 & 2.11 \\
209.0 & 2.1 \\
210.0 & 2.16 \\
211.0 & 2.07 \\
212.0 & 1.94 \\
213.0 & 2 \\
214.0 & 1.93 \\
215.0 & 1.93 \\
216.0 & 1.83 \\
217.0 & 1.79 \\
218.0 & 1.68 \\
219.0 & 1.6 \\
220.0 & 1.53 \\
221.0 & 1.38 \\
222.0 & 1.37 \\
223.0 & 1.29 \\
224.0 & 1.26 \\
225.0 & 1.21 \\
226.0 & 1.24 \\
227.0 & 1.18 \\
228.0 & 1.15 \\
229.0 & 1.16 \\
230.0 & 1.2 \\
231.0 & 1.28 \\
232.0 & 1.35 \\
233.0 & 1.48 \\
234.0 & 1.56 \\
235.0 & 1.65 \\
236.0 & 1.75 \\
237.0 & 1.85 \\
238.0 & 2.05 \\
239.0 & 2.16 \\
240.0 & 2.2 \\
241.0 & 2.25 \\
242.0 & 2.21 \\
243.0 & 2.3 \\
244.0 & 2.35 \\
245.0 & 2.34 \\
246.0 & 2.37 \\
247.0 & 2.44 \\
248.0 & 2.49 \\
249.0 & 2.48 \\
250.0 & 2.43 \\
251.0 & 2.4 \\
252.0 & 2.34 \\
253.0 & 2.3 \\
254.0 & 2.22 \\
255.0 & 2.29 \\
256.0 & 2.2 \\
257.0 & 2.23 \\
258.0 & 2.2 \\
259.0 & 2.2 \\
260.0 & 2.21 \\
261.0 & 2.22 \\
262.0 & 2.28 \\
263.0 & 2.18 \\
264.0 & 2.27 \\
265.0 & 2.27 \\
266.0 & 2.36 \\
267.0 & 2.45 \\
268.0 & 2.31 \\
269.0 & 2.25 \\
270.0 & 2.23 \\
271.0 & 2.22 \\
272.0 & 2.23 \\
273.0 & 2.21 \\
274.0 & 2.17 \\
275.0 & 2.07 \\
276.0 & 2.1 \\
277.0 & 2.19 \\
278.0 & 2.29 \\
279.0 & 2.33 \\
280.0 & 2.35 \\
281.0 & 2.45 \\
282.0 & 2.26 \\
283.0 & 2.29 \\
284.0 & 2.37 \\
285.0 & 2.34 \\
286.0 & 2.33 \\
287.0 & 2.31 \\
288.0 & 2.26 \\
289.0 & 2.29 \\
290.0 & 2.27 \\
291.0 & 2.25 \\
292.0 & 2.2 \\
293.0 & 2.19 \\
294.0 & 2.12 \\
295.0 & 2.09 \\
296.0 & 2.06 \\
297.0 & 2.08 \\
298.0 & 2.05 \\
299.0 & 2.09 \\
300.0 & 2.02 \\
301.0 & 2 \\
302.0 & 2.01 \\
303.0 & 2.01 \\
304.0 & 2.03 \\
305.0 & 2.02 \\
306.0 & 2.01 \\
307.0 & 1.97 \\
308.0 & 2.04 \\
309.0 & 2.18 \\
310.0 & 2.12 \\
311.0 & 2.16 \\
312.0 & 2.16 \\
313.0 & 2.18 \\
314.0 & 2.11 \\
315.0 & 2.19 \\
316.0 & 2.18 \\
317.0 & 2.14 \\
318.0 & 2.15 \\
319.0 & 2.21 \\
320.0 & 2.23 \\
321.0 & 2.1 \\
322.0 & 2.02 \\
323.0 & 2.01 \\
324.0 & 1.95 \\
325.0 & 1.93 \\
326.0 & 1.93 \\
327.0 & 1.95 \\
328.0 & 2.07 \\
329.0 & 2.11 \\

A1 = 0.06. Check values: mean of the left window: 1.93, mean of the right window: 2.17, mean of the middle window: 1.93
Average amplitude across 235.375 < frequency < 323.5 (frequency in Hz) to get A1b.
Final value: 2.2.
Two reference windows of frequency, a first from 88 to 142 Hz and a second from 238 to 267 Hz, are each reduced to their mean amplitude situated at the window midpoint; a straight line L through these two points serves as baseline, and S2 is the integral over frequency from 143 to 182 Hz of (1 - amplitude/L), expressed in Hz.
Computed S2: 2.6 Hz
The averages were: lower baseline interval 1.92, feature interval 1.91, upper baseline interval 2.29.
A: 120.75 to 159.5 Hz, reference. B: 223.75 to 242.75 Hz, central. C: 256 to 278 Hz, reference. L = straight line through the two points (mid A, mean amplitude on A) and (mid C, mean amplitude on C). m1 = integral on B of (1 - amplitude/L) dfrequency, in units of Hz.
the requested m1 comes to 4.9 Hz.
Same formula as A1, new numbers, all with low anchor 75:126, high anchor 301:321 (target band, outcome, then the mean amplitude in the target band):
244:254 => -0.17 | 2.39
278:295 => -0.10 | 2.28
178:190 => 0.00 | 1.99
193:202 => -0.01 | 2.02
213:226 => 0.27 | 1.57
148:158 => 0.03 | 1.9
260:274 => -0.10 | 2.26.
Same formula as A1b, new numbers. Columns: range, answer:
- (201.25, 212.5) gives 2.14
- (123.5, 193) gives 1.93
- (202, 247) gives 1.81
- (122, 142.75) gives 1.95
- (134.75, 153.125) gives 1.97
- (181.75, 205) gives 2.03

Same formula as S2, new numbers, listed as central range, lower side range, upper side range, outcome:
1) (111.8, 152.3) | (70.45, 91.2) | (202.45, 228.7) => -2.9 Hz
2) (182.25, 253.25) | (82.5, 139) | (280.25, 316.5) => 4.8 Hz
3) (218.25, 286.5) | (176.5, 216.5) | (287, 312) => 1.4 Hz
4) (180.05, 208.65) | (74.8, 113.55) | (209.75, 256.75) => -2.7 Hz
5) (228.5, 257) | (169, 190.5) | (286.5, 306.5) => -0.1 Hz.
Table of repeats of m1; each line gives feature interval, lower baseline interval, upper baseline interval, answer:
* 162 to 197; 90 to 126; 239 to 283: 2.44 Hz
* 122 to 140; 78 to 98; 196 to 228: -0.33 Hz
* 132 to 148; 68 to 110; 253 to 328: -0.26 Hz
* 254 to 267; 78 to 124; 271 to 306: -0.64 Hz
